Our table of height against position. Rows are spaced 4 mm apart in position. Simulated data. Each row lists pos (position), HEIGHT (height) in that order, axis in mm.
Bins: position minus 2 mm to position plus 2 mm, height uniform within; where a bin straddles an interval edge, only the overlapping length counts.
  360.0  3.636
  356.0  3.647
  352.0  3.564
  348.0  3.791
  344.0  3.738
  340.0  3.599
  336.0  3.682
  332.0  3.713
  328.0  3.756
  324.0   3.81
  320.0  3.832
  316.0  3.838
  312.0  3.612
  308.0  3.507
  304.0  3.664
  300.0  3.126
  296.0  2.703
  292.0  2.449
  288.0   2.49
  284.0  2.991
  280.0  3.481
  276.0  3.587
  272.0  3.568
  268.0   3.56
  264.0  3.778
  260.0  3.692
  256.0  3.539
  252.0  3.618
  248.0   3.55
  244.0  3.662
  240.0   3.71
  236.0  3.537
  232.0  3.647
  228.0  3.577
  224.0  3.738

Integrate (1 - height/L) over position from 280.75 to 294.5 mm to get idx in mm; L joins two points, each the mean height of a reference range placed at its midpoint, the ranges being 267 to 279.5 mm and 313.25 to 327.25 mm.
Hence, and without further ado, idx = 3.5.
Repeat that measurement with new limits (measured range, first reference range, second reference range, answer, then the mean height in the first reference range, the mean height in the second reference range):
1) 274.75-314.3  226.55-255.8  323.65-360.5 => 5.4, 3.61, 3.69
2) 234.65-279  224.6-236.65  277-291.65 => -4.4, 3.61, 2.97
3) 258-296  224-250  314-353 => 4.3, 3.62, 3.74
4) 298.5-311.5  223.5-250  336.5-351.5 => 0.7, 3.63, 3.69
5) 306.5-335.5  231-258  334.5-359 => -0.6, 3.61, 3.67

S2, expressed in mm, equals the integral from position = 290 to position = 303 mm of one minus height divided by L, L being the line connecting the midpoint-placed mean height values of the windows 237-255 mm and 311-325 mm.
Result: 3.2 mm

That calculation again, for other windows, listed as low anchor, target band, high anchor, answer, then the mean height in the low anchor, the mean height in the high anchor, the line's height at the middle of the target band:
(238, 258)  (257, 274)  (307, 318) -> -0.1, 3.62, 3.67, 3.63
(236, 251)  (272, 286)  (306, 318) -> 1.0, 3.63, 3.65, 3.64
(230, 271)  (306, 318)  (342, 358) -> 0.0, 3.63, 3.69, 3.66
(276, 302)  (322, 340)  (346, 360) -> -1.7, 2.93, 3.66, 3.41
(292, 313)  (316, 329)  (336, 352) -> -1.4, 3.23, 3.69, 3.45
